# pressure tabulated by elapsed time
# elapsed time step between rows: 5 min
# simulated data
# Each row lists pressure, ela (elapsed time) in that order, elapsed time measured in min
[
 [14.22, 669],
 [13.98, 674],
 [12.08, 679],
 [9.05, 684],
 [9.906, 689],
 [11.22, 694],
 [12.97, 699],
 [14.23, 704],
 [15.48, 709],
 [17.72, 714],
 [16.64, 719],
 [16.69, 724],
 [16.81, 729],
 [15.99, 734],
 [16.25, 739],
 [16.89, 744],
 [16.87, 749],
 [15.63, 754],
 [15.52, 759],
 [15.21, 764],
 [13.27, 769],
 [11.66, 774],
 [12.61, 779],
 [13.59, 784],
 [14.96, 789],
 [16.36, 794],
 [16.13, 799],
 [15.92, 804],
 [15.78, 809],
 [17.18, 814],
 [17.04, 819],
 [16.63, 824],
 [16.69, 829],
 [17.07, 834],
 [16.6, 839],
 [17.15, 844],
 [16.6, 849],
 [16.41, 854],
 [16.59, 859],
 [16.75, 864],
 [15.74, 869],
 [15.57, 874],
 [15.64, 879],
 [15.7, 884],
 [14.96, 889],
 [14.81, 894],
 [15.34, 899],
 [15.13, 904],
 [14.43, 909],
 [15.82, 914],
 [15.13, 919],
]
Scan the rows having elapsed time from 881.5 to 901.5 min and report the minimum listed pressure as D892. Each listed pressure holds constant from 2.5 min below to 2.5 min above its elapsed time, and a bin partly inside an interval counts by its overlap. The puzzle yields 14.81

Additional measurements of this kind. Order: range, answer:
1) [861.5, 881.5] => 15.57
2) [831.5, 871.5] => 15.74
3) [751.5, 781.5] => 11.66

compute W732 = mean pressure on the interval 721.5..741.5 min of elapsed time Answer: 16.4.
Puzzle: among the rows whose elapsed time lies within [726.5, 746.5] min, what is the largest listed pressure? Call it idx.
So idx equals 16.89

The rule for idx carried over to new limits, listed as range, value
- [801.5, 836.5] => 17.18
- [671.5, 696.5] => 13.98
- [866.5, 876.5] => 15.74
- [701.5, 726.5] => 17.72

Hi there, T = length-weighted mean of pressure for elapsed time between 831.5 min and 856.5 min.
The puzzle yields 16.8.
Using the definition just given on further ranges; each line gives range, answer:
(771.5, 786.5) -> 12.6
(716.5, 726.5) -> 16.7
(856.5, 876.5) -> 16.2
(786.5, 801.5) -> 15.8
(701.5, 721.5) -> 16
